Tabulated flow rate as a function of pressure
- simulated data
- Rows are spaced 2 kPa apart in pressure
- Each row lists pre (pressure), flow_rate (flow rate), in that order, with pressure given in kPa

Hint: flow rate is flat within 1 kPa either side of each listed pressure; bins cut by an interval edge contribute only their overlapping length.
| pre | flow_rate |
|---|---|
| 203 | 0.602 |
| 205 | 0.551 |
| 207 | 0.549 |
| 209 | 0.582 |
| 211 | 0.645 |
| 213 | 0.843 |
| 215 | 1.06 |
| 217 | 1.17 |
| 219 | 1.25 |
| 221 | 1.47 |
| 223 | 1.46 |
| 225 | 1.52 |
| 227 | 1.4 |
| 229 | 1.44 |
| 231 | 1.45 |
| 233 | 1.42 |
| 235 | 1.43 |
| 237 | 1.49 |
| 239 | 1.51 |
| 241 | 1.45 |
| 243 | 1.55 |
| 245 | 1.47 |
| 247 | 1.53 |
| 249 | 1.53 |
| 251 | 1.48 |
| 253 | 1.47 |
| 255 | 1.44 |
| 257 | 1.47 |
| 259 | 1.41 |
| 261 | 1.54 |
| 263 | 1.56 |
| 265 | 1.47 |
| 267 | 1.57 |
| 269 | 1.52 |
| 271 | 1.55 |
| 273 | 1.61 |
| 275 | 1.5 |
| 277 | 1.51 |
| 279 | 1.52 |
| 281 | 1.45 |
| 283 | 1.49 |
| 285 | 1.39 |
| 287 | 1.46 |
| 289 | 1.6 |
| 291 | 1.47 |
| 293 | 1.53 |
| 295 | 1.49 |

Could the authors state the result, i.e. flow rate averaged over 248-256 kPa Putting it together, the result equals 1.48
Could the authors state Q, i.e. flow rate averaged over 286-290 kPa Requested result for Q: 1.53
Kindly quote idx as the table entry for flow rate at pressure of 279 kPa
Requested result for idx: 1.52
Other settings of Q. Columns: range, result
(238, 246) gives 1.5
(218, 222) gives 1.36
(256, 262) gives 1.47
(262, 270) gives 1.53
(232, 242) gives 1.46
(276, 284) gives 1.49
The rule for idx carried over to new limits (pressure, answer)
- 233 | 1.42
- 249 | 1.53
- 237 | 1.49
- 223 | 1.46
